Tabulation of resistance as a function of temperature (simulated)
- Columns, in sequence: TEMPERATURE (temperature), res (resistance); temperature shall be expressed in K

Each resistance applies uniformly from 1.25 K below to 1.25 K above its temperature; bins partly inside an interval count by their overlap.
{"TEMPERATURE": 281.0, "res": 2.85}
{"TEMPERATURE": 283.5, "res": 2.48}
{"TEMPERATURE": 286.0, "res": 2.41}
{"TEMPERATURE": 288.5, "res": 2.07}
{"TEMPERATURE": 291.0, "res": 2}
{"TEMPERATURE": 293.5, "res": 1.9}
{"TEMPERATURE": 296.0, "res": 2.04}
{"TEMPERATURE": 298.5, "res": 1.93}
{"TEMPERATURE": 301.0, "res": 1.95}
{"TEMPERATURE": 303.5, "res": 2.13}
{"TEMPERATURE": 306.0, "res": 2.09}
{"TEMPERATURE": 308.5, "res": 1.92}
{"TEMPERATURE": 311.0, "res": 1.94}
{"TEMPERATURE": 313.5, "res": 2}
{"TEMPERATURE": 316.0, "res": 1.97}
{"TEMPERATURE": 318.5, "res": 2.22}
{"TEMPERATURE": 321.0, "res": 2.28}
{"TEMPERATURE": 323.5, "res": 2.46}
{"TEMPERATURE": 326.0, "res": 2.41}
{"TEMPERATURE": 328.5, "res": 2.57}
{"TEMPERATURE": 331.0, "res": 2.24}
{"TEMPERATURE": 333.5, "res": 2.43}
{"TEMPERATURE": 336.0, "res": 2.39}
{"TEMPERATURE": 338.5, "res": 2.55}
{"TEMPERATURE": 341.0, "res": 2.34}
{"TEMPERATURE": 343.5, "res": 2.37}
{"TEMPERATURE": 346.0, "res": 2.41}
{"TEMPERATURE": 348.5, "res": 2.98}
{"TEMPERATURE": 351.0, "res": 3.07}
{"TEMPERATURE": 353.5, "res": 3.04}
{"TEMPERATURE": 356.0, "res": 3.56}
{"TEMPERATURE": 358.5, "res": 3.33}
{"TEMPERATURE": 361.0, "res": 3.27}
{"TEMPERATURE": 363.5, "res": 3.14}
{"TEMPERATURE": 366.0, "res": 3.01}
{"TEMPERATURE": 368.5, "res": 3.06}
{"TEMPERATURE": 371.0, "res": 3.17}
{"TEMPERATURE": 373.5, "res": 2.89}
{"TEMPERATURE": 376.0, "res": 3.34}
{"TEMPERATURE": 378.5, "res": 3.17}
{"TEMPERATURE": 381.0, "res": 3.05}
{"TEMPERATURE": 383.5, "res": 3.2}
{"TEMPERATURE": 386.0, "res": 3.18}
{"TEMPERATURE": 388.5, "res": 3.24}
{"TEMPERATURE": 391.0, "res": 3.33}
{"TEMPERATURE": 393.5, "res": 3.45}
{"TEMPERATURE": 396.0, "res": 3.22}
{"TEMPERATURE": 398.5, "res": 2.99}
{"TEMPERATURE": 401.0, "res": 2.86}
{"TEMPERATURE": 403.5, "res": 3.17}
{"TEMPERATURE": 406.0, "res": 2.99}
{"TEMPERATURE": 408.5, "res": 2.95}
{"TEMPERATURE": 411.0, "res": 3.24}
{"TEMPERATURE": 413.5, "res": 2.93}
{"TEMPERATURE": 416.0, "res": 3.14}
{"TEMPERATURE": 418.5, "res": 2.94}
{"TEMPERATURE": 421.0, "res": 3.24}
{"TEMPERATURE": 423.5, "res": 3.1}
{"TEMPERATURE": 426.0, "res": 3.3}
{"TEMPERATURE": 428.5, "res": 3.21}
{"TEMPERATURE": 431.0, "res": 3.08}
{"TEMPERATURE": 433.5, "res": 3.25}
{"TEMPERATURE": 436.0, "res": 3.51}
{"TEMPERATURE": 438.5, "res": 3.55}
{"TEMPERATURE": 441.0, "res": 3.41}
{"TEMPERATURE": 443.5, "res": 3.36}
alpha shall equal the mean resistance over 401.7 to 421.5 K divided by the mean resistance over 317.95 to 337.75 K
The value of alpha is 1.3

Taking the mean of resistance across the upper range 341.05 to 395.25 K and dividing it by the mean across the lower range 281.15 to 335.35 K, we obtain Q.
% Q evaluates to 1.42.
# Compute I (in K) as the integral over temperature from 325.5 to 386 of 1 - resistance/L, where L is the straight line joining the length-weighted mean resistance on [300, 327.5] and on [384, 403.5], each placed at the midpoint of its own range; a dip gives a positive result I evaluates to -4.5 K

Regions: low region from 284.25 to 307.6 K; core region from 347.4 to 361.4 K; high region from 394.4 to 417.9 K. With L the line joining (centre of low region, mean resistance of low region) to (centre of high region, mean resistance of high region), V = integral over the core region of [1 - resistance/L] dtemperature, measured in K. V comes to -3.3 K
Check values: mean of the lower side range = 2.06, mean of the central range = 3.21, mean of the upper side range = 3.06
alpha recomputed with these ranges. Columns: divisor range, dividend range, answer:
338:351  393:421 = 1.19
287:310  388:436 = 1.57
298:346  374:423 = 1.41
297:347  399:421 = 1.36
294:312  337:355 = 1.35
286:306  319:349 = 1.20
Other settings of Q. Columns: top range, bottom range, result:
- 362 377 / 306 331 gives 1.41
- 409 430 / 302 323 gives 1.50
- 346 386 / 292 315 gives 1.57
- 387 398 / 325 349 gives 1.34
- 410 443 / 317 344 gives 1.35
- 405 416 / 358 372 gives 0.96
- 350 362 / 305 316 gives 1.64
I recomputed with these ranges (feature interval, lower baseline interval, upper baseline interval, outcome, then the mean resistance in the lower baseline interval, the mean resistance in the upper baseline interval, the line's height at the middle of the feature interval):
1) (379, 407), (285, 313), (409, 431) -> -2.67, 2.03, 3.13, 2.88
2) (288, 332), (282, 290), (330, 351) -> 5.27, 2.33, 2.5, 2.4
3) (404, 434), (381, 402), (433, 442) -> 2.04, 3.18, 3.45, 3.34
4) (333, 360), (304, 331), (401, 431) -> -3.52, 2.19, 3.1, 2.46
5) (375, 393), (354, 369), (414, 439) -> -0.01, 3.23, 3.21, 3.22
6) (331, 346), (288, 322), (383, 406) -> 0.33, 2.03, 3.17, 2.46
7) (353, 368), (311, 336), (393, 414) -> -3.29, 2.27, 3.08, 2.65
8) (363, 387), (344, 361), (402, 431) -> -0.39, 3.05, 3.11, 3.07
